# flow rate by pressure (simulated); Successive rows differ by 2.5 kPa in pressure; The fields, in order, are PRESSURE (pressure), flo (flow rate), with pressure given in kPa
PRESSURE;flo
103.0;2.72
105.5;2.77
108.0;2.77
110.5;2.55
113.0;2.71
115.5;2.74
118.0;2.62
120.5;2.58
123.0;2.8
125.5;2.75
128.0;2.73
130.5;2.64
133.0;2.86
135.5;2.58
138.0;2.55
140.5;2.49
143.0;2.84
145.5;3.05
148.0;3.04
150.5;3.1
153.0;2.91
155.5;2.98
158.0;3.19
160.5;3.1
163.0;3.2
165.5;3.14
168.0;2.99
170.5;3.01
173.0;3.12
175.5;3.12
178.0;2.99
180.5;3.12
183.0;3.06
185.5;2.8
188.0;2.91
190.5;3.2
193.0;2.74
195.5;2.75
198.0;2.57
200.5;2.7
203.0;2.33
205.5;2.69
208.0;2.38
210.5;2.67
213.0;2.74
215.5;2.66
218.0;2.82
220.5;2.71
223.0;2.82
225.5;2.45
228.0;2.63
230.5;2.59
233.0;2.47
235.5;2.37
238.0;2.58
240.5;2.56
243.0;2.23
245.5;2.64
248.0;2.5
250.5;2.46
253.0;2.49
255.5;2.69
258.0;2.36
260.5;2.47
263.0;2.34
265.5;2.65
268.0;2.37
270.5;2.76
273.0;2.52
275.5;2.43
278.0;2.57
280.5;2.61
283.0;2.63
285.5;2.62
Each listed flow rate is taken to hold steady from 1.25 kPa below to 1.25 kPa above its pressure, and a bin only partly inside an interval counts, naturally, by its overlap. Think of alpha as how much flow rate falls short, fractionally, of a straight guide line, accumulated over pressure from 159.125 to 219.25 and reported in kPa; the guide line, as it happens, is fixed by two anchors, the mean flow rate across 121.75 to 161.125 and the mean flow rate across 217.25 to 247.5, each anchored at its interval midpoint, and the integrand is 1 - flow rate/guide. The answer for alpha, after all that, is -3.69 kPa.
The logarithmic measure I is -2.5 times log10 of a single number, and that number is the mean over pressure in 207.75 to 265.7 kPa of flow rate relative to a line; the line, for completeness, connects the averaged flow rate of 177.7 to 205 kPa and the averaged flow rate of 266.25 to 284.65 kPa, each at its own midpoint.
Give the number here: 0.05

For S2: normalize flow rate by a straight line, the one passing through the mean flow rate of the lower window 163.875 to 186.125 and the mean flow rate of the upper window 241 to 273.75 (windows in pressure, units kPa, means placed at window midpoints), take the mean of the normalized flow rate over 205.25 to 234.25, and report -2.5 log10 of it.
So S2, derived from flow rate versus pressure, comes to 0.05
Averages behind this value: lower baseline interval 3.05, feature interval 2.63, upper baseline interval 2.5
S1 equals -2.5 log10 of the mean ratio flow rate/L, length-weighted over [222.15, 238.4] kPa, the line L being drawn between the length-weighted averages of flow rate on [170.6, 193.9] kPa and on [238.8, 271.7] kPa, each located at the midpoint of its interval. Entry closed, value 0.05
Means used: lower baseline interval 3.01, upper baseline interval 2.5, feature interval 2.55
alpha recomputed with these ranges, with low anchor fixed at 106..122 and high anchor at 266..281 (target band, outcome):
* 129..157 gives -1.9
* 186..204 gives -1.0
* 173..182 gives -1.6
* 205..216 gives -0.1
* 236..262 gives 0.7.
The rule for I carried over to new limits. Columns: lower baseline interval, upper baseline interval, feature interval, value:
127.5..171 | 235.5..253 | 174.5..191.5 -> -0.099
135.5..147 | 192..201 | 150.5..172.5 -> -0.135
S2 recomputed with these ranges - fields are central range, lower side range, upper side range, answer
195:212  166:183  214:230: 0.100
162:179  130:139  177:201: -0.099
